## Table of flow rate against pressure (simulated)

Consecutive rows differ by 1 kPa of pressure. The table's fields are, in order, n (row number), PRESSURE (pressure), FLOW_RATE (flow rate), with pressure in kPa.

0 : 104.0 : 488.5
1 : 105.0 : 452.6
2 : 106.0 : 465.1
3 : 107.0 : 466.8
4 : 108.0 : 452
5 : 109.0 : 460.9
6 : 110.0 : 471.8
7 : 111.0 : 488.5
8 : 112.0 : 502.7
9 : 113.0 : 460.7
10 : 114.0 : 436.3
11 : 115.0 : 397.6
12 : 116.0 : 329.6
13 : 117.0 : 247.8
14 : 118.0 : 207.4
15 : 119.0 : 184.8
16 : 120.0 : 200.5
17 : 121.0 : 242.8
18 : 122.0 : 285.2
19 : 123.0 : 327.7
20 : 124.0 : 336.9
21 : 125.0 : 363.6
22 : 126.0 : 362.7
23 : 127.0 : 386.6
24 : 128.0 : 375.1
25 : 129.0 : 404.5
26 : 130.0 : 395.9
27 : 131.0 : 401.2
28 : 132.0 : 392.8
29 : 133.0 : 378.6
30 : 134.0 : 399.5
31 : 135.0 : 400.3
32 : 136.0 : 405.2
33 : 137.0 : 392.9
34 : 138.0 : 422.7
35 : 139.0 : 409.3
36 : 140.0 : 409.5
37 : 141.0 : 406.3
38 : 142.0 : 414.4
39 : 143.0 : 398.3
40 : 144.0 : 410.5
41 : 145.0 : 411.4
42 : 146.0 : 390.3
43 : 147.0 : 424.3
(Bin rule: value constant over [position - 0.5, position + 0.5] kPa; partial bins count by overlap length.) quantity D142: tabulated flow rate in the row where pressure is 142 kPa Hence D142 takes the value 414.4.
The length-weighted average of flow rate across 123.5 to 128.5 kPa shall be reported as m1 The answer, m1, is 365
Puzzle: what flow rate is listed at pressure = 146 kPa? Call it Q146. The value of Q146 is 390.3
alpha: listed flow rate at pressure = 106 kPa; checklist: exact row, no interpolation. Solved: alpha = 465.1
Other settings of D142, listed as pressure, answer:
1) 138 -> 422.7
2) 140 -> 409.5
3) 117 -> 247.8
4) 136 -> 405.2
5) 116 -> 329.6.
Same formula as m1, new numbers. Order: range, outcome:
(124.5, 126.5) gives 363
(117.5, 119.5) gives 196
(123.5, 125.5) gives 350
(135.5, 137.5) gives 399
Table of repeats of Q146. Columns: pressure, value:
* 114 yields 436.3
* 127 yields 386.6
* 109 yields 460.9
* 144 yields 410.5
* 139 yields 409.3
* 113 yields 460.7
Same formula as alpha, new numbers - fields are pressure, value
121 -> 242.8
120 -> 200.5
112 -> 502.7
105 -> 452.6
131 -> 401.2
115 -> 397.6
